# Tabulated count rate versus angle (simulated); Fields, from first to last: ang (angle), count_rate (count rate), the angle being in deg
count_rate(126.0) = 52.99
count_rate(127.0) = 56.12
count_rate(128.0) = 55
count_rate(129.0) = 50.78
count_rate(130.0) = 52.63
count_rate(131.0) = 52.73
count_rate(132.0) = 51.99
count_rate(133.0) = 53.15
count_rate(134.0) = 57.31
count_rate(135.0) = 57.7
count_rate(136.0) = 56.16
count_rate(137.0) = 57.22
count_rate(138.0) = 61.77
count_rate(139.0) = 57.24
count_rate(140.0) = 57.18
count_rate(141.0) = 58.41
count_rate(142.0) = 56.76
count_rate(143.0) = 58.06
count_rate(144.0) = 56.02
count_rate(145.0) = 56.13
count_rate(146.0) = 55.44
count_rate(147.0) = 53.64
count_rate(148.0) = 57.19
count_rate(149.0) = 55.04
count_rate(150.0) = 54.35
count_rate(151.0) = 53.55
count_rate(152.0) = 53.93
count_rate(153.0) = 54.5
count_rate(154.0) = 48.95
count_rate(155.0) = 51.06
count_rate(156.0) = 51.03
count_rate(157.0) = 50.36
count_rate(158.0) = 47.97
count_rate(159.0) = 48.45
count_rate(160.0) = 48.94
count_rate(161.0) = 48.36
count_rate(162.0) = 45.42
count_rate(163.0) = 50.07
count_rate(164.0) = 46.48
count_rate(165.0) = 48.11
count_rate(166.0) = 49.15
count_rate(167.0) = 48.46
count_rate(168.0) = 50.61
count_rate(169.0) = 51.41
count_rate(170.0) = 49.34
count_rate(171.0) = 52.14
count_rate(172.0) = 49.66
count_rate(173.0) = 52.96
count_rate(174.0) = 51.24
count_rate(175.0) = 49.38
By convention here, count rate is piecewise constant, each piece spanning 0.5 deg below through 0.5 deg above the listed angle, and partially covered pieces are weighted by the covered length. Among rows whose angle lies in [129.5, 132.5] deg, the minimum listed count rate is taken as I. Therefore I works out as 51.99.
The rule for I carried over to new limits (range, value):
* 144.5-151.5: 53.55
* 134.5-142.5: 56.16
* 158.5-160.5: 48.45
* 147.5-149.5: 55.04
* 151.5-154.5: 48.95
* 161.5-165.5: 45.42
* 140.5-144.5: 56.02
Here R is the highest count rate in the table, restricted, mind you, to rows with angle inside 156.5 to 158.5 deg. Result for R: 50.36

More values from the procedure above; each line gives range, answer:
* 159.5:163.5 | 50.07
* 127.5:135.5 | 57.7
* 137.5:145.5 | 61.77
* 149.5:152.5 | 54.35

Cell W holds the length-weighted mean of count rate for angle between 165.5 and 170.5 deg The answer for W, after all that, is 49.8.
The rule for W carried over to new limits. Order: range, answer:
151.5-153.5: 54.2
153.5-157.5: 50.4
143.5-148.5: 55.7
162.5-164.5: 48.3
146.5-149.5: 55.3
